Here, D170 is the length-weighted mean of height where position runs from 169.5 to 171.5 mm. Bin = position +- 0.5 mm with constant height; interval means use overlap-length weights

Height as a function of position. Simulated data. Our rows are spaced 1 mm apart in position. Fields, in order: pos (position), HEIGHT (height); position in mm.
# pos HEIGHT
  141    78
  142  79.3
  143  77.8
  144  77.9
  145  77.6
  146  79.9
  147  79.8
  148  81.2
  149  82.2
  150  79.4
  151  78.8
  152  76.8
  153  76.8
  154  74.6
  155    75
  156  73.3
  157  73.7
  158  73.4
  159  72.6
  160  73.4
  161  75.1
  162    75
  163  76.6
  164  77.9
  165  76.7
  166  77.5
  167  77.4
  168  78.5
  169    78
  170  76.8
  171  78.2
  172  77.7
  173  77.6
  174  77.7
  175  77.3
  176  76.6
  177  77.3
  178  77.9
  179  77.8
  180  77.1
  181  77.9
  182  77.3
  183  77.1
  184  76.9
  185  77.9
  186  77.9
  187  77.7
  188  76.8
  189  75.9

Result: 77.5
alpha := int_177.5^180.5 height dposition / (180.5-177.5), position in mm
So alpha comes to 77.6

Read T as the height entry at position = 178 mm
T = 77.9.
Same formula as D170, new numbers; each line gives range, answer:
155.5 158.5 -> 73.5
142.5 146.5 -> 78.3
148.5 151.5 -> 80.1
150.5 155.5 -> 76.4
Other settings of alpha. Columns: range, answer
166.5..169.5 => 78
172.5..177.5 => 77.3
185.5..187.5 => 77.8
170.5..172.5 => 78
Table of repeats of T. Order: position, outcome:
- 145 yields 77.6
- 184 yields 76.9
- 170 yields 76.8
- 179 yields 77.8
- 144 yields 77.9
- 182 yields 77.3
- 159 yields 72.6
